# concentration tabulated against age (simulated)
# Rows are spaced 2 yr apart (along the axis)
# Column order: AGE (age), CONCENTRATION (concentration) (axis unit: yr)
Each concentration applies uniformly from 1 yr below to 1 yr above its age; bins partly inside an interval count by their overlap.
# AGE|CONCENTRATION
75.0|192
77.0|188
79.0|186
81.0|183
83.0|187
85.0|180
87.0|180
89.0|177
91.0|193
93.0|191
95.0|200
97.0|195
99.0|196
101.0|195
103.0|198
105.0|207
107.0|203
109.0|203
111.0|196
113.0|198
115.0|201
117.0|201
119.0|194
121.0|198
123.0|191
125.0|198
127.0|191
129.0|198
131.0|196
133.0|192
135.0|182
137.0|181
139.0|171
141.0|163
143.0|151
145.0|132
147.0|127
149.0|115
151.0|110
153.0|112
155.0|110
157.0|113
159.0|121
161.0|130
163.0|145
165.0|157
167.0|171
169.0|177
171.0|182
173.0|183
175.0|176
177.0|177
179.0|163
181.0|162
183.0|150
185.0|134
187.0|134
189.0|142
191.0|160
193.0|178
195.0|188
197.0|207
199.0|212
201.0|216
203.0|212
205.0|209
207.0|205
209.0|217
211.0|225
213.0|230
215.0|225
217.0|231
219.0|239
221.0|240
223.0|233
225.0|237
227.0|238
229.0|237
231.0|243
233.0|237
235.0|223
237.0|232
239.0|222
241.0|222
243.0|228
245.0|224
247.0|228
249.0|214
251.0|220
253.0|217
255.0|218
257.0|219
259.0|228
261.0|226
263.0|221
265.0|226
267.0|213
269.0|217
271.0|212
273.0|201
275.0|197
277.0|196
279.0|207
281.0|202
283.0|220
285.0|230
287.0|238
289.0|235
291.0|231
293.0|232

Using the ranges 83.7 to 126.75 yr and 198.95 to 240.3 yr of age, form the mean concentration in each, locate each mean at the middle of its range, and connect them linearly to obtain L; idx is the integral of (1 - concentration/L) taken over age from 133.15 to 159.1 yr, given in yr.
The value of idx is 8.3 yr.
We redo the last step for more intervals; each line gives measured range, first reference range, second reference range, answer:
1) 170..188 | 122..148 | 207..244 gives 3.5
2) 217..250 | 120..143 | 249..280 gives -3.7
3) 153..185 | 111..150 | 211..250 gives 7.5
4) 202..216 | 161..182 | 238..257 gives -1.7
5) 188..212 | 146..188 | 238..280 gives -3.7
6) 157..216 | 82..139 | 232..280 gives 8.3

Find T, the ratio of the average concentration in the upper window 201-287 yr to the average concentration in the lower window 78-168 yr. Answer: 1.3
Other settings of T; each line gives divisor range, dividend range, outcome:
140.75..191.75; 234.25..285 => 1.49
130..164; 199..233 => 1.58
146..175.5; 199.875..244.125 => 1.61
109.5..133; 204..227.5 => 1.16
